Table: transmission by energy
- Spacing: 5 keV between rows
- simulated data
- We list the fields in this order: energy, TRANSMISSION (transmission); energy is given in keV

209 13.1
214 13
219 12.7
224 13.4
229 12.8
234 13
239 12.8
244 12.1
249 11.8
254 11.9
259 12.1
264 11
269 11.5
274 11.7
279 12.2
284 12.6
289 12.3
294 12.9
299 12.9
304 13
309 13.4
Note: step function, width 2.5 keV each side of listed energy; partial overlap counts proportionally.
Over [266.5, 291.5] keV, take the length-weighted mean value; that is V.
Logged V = 12.1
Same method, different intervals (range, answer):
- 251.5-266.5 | 11.7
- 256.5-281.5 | 11.7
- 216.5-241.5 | 12.9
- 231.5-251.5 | 12.4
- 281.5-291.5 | 12.4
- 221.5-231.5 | 13.1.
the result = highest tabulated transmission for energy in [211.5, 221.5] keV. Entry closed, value 13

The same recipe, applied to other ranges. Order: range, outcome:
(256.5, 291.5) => 12.6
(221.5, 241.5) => 13.4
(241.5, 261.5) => 12.1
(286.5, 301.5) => 12.9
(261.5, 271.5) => 11.5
